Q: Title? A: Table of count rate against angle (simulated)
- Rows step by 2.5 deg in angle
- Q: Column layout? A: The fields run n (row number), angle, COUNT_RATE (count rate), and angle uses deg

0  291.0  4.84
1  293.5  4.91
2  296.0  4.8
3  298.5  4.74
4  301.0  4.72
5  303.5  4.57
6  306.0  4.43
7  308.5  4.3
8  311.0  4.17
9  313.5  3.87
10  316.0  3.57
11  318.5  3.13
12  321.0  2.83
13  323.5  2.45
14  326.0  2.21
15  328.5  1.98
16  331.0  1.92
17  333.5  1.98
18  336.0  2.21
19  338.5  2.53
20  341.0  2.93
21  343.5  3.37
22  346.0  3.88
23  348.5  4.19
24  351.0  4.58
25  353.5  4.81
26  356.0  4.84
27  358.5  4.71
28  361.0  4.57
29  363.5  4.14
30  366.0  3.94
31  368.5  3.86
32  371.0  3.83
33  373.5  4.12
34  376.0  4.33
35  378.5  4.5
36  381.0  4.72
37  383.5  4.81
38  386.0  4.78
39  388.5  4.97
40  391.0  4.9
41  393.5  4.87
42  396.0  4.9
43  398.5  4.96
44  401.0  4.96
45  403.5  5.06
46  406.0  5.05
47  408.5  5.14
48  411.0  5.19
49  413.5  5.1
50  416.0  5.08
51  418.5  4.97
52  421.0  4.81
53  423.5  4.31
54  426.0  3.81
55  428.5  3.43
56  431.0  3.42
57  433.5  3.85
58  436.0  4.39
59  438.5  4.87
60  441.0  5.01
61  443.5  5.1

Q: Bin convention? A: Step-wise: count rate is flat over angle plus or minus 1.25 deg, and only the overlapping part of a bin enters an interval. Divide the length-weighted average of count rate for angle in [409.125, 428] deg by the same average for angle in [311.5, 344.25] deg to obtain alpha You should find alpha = 1.7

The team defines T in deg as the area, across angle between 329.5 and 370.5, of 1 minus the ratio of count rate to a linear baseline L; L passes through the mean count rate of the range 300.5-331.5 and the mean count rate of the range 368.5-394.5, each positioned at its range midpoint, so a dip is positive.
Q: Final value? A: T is 3.90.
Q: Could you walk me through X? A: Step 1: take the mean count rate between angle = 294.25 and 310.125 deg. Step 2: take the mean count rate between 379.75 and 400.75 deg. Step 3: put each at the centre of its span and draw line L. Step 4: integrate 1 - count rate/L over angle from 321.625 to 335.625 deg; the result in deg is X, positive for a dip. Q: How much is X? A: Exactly 7.6 deg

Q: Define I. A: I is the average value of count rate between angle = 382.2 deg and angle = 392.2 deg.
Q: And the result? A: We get 4.86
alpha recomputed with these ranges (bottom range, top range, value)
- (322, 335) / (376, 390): 2.22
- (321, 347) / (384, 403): 1.93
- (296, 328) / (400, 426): 1.31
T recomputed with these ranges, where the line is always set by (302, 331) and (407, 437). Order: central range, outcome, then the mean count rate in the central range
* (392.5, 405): -2.2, 4.95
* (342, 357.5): -2.3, 4.26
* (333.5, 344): 2.8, 2.62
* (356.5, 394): -4.7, 4.47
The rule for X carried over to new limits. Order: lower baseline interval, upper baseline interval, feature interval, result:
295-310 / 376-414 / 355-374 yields 2.17 deg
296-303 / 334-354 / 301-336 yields 8.62 deg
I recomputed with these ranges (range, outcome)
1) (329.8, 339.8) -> 2.17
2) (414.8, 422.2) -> 4.95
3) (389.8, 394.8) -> 4.88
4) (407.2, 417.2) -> 5.13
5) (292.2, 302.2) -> 4.79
